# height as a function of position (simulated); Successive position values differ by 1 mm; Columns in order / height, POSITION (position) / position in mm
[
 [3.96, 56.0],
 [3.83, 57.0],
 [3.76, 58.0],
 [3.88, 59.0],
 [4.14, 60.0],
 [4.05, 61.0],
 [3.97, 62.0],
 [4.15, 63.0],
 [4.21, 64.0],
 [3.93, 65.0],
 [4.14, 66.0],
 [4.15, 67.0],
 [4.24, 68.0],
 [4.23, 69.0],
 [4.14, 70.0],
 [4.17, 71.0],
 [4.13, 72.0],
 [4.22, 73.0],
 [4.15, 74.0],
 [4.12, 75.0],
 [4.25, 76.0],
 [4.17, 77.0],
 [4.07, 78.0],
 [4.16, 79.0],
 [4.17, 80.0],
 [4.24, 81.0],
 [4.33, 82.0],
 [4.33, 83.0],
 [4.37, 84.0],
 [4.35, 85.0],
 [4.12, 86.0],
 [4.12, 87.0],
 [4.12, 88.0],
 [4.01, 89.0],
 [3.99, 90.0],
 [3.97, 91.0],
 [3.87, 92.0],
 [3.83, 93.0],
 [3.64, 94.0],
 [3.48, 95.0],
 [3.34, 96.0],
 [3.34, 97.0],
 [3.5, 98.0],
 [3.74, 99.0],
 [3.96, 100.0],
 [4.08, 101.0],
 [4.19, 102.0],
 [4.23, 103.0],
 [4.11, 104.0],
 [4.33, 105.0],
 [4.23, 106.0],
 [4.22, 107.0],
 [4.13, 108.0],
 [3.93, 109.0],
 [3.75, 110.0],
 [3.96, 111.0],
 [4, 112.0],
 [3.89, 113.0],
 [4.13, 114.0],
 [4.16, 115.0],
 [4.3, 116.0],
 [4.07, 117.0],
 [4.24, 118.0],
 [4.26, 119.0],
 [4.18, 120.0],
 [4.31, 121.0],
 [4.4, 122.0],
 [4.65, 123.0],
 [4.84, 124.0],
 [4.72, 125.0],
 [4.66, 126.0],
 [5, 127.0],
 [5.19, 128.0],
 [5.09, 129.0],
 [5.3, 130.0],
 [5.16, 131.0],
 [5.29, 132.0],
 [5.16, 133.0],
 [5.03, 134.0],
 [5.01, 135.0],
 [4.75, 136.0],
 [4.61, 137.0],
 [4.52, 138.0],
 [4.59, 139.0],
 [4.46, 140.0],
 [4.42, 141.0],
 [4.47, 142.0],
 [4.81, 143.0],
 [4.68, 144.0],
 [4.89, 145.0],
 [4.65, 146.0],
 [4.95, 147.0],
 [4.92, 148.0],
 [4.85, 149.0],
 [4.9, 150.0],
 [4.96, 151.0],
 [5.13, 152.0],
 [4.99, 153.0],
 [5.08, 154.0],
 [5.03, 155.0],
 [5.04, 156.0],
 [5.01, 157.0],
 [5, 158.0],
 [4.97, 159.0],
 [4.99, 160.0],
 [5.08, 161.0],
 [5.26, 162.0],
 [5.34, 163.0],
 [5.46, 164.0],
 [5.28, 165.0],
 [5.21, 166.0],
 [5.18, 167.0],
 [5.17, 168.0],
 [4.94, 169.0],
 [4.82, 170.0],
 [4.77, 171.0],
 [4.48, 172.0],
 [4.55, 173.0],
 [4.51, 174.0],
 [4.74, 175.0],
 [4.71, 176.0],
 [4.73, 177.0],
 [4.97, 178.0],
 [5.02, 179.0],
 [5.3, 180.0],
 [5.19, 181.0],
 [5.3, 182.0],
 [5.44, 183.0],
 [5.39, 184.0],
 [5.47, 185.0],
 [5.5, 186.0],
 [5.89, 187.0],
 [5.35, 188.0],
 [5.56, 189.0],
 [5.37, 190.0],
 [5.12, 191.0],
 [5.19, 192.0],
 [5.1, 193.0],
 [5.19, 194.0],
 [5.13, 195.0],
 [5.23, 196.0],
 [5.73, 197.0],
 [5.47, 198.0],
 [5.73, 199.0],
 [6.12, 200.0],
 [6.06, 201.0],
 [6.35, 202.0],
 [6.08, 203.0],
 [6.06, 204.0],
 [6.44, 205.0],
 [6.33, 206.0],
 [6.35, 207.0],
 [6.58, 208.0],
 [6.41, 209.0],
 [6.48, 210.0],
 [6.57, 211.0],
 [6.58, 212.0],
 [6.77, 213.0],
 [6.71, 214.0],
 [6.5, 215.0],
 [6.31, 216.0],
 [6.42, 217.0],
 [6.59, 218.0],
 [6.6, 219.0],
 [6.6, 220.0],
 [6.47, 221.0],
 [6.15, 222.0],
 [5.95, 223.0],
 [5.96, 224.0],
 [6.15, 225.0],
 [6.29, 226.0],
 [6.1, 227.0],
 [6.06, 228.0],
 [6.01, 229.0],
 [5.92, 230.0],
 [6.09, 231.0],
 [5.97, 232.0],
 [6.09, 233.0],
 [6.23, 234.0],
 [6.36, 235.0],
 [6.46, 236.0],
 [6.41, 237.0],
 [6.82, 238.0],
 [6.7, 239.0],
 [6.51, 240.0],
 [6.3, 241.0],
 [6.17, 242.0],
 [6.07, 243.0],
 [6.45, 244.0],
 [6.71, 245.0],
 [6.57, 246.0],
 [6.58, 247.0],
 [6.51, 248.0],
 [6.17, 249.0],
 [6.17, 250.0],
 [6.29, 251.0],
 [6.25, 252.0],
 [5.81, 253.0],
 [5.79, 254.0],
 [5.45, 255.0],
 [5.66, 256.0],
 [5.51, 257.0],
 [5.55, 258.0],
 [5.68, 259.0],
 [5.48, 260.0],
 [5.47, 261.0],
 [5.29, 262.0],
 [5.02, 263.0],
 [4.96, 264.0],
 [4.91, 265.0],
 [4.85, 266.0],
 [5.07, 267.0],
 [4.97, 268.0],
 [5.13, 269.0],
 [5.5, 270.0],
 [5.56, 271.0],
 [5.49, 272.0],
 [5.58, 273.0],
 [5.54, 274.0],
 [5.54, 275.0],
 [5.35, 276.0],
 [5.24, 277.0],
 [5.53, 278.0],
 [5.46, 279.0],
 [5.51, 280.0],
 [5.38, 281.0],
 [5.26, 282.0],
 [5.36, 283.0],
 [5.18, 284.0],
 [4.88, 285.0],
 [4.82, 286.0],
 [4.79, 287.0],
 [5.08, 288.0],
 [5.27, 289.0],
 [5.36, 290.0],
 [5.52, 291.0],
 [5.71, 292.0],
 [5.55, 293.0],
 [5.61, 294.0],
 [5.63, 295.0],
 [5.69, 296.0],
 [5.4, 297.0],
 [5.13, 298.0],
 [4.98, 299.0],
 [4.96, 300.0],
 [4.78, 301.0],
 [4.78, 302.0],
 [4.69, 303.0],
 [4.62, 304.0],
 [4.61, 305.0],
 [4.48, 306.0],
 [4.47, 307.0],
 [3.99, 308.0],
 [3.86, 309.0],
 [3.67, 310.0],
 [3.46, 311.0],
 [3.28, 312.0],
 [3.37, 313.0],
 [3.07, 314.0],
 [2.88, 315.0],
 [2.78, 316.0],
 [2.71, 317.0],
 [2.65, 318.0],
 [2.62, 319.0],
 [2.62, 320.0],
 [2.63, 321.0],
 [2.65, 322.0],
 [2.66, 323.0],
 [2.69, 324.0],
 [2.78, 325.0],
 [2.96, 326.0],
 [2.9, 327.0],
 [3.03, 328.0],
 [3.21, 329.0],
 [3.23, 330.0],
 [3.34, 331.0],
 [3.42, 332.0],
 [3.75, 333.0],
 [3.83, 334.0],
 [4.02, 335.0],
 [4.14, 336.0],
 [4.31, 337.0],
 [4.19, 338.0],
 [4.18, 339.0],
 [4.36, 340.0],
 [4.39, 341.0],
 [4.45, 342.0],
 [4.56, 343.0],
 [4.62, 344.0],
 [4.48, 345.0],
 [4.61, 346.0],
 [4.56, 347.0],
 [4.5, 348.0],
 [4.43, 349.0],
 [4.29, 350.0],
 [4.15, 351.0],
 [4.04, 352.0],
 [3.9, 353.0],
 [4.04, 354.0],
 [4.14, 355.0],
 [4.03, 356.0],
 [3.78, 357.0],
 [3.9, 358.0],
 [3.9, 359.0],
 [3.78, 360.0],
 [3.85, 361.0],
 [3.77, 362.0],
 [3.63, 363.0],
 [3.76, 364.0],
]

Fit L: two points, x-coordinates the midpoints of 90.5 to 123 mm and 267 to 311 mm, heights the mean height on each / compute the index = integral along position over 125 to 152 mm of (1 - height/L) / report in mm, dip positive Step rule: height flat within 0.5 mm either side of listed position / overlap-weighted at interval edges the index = -4.3 mm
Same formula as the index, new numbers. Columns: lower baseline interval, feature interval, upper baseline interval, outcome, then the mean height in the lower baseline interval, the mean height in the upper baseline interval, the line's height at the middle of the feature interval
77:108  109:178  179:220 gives 2.1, 4.02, 5.9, 4.91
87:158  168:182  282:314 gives -1.0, 4.44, 4.79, 4.54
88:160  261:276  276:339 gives -3.5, 4.46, 4.21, 4.26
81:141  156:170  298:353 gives -3.2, 4.3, 3.8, 4.18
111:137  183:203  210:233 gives 1.0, 4.62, 6.31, 5.81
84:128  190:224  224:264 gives -3.3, 4.12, 6.06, 5.54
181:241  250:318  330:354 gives 0.5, 6.04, 4.17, 5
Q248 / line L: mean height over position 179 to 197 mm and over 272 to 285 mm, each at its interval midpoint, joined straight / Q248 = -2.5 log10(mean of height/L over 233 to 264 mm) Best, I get -0.13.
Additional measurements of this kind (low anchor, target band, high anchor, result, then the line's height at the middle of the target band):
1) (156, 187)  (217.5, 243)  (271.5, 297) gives -0.20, 5.23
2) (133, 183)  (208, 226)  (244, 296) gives -0.22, 5.24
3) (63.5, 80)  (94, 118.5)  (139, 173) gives 0.13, 4.47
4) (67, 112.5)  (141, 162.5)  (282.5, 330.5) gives -0.21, 4.06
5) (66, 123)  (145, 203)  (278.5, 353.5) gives -0.25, 4.12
